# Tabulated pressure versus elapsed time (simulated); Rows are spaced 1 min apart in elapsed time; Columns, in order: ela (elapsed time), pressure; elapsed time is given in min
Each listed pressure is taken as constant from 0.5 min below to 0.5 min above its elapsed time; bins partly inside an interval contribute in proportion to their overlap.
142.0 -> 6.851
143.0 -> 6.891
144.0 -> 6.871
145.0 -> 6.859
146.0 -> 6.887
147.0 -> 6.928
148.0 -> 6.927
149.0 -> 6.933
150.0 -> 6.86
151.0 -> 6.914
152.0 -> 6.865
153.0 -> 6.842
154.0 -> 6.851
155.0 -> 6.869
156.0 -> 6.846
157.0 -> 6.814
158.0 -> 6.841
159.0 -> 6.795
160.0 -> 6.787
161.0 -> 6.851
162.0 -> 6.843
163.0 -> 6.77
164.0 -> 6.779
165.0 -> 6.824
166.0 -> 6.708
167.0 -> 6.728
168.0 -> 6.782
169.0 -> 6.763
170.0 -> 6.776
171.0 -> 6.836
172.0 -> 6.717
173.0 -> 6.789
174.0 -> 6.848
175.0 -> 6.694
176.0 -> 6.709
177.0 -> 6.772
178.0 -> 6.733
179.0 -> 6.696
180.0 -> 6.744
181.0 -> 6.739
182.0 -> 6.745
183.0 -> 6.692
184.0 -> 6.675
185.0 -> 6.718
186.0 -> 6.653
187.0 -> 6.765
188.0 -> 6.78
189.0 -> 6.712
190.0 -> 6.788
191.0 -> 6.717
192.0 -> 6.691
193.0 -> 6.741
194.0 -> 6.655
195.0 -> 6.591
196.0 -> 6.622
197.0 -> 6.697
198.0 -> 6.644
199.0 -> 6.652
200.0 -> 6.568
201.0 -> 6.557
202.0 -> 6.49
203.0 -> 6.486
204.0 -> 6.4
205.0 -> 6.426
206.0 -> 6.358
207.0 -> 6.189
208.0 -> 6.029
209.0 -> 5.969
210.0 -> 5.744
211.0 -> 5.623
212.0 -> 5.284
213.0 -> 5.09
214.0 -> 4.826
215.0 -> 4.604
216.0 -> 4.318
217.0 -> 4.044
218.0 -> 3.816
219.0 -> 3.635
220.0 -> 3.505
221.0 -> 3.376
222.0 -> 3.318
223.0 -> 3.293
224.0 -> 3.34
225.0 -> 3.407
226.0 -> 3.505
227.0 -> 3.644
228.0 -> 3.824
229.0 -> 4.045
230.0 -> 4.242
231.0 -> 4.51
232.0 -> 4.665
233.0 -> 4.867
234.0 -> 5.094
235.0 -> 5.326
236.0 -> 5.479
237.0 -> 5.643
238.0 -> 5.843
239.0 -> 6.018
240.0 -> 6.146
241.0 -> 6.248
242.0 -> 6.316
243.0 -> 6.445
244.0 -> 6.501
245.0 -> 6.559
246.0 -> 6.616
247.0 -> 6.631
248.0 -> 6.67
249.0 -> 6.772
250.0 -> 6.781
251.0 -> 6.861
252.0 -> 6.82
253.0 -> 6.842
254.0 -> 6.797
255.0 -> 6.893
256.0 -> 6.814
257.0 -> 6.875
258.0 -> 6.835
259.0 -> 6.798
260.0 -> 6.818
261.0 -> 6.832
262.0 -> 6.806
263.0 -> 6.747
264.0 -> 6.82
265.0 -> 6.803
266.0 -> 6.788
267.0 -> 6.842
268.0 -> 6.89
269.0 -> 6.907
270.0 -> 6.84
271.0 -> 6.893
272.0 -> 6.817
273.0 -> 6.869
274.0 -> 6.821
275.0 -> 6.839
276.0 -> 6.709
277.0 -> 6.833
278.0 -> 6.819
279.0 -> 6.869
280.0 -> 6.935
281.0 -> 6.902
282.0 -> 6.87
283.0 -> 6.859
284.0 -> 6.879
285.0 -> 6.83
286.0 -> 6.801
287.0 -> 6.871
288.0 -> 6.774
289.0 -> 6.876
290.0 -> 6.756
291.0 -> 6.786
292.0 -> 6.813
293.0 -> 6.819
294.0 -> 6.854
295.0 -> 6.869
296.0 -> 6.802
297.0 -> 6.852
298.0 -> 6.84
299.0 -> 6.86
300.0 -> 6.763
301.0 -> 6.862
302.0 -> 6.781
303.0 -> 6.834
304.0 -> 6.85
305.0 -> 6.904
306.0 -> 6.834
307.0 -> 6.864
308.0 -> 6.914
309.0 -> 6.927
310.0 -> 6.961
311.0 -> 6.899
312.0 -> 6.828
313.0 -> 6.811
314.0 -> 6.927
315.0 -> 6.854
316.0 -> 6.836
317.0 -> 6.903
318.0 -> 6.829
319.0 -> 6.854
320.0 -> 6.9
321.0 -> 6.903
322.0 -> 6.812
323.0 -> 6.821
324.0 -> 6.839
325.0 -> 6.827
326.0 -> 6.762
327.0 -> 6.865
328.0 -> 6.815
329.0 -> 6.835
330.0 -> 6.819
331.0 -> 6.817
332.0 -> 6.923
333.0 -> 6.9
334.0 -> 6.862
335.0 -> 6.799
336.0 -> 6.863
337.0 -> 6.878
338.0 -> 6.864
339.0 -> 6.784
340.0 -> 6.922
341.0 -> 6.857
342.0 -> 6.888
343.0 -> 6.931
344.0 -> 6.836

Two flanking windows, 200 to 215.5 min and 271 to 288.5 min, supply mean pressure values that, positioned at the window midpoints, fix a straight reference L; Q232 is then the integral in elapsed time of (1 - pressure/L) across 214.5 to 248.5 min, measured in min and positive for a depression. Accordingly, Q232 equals 7.4 min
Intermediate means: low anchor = 5.89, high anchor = 6.84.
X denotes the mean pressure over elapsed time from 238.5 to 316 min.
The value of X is 6.79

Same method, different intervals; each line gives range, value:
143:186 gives 6.8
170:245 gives 5.74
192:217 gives 6.04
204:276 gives 5.75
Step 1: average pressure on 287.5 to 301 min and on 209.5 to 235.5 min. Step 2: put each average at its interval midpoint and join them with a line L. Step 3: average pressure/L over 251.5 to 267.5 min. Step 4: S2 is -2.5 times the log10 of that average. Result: -0.218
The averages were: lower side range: 4.27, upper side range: 6.82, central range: 6.82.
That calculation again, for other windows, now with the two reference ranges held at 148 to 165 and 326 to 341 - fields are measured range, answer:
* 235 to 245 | 0.13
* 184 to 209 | 0.04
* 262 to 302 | 0.00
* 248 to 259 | 0.00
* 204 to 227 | 0.42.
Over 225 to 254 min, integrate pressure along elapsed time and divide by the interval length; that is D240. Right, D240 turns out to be 5.66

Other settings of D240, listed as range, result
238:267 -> 6.66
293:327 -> 6.85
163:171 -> 6.77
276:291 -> 6.84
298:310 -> 6.86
